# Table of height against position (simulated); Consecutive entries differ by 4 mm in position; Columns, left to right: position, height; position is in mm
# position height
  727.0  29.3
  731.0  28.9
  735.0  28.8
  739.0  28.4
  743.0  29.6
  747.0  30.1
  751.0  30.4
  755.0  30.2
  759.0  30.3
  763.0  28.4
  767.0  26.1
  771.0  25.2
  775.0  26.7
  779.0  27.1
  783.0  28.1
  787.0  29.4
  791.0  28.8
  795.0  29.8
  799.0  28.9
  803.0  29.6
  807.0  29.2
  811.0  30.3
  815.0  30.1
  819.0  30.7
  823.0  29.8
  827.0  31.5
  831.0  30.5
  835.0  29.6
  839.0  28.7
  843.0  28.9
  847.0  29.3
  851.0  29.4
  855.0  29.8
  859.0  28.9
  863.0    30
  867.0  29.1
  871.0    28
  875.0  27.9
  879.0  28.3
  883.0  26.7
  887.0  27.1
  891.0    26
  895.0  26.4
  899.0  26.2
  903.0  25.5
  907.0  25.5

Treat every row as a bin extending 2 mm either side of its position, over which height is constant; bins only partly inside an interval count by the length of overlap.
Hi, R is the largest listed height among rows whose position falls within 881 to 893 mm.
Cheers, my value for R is 27.1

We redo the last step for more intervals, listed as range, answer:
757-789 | 30.3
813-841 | 31.5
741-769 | 30.4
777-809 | 29.8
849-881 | 30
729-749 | 30.1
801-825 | 30.7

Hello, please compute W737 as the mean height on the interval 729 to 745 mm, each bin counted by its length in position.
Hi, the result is 28.9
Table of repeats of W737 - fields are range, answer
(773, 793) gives 28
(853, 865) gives 29.6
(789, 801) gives 29.2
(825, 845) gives 29.8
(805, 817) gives 29.9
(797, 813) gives 29.5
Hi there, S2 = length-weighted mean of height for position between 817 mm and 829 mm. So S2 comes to 30.7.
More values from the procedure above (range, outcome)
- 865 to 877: 28.3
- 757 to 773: 27.5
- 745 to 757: 30.2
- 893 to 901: 26.3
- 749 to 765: 29.8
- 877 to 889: 27.4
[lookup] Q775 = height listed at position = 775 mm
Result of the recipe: 26.7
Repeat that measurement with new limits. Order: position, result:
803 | 29.6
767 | 26.1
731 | 28.9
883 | 26.7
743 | 29.6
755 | 30.2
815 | 30.1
